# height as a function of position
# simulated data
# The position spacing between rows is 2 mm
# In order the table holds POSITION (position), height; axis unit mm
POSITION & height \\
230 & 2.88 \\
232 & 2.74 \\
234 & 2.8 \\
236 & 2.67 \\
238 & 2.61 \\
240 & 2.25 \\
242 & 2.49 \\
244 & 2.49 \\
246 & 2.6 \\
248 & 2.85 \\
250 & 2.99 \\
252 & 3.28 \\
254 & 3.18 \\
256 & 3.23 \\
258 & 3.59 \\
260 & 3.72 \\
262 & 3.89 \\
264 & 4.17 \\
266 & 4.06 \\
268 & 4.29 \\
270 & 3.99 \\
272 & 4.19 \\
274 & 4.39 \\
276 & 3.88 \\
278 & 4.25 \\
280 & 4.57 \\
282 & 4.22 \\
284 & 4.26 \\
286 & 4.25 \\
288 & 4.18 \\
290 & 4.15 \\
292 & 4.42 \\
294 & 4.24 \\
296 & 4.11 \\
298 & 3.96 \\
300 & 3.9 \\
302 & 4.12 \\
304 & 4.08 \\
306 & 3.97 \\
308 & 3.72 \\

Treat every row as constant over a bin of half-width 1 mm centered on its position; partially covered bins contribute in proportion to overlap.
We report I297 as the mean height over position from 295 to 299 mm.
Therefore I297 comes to 4.04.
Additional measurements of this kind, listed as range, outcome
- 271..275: 4.29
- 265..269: 4.17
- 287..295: 4.25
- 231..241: 2.61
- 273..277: 4.13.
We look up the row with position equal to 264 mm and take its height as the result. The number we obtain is 4.17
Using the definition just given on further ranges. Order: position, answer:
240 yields 2.25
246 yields 2.6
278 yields 4.25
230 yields 2.88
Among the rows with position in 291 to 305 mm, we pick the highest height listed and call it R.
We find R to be 4.42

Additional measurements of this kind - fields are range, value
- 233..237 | 2.8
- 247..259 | 3.59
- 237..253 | 3.28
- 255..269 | 4.29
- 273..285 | 4.57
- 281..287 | 4.26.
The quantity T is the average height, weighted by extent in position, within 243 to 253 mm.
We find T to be 2.84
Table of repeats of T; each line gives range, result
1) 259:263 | 3.81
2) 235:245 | 2.5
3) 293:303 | 4.07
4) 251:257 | 3.23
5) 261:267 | 4.04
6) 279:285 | 4.35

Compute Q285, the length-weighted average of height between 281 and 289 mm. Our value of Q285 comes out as 4.23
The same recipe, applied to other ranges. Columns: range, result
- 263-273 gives 4.14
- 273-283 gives 4.26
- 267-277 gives 4.15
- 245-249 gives 2.73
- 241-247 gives 2.53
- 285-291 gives 4.19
